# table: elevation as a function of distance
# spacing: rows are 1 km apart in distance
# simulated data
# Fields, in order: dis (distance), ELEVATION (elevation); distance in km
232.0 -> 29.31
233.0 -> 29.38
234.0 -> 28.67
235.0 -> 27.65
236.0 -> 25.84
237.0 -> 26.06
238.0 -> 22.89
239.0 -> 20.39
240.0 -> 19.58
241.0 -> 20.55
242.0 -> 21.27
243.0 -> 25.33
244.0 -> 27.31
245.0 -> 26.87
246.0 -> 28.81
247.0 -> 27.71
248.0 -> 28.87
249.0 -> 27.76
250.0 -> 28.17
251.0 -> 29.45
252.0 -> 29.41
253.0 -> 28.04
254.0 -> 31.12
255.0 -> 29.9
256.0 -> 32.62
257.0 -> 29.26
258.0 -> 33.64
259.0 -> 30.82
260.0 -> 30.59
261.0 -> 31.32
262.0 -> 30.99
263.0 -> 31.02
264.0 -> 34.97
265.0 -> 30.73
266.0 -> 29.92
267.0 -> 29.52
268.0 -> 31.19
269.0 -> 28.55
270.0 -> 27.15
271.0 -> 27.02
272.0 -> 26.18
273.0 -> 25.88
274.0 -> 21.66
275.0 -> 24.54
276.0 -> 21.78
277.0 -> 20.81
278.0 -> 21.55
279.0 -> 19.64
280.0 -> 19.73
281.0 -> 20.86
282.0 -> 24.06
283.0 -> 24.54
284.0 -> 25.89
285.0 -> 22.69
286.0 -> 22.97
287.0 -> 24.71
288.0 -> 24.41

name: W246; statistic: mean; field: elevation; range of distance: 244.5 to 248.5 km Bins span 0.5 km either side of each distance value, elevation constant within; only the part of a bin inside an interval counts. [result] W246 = 28.1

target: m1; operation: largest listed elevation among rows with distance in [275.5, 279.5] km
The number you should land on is 21.78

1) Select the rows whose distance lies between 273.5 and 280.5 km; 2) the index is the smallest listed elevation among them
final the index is 19.64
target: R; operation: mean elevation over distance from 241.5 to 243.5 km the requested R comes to 23.3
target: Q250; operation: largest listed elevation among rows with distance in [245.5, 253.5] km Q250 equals 29.45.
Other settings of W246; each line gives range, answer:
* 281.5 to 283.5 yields 24.3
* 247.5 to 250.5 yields 28.3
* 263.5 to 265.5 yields 32.9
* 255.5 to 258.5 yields 31.8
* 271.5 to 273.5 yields 26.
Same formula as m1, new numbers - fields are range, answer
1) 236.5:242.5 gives 26.06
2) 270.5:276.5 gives 27.02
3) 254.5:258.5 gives 33.64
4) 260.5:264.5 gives 34.97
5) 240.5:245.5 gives 27.31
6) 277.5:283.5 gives 24.54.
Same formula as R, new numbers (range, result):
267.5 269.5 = 29.9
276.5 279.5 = 20.7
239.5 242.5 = 20.5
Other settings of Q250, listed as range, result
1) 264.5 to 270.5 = 31.19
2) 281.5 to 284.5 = 25.89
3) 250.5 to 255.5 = 31.12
